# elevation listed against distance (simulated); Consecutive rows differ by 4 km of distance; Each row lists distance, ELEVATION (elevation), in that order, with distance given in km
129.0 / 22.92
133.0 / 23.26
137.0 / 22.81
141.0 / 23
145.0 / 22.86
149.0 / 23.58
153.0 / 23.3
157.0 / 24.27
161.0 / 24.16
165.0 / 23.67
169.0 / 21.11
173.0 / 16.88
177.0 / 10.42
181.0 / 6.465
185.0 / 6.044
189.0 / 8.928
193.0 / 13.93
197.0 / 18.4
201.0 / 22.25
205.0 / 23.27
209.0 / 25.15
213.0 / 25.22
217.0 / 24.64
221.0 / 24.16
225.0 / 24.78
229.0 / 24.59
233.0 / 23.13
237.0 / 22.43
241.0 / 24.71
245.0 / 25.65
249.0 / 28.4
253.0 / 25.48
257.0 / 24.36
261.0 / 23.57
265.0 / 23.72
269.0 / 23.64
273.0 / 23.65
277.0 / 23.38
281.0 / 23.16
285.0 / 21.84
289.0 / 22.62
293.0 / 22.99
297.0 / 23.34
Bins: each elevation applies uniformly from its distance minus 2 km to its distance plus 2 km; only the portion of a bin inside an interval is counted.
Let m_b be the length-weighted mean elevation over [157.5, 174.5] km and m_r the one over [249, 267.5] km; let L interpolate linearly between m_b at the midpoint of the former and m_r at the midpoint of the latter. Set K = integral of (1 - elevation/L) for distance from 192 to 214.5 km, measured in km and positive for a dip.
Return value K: 1.4 km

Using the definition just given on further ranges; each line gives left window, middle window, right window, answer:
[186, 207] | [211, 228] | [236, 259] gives -3.4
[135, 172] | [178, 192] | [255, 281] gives 9.3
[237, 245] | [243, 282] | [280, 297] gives -1.5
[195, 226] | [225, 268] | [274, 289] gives -2.7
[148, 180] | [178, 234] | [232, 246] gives 8.6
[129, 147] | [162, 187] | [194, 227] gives 9.3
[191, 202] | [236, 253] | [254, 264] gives -2.1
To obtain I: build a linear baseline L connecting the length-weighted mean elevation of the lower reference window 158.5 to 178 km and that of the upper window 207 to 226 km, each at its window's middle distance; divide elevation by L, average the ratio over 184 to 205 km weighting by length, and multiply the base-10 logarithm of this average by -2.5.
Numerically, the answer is 0.44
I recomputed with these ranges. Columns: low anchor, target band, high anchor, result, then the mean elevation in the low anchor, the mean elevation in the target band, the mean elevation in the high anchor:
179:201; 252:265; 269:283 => -0.16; 11.8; 24.3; 23.4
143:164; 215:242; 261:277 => -0.02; 23.6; 24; 23.6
